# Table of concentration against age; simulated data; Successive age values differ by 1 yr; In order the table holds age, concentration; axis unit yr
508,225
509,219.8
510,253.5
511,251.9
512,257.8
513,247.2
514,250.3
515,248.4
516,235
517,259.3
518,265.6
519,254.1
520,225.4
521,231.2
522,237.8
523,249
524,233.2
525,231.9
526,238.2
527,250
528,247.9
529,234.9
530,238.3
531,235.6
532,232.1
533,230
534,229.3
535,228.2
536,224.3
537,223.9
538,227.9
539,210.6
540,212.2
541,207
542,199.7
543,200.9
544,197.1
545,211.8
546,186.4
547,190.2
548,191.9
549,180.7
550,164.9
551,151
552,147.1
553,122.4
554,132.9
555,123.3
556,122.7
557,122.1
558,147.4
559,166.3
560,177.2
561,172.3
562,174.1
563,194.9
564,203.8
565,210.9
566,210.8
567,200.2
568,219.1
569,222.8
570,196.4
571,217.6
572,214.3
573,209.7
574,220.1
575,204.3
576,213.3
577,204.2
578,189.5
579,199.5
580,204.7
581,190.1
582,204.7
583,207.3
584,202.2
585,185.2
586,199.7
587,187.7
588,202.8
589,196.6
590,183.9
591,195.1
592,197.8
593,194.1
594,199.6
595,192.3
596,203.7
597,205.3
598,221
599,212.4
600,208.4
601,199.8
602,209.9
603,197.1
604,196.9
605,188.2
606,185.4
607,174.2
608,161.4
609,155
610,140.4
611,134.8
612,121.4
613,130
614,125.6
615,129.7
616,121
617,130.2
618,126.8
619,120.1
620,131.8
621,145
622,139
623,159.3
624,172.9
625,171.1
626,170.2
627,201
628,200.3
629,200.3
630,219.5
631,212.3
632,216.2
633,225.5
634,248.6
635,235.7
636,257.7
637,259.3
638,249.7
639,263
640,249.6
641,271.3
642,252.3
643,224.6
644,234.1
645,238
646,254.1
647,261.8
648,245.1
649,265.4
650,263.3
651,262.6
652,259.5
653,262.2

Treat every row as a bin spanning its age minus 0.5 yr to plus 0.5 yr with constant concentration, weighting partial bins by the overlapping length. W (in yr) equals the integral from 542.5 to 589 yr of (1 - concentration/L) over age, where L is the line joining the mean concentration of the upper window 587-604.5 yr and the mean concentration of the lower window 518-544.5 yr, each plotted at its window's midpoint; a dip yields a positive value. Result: 5.70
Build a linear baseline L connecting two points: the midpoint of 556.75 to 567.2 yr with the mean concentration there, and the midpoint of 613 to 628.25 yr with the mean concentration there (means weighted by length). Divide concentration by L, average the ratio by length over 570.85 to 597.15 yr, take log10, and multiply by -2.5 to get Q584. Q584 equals -0.19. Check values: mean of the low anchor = 181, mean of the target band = 201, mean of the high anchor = 148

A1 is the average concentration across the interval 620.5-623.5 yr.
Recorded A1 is 148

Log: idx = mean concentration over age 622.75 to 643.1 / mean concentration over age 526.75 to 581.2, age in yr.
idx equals 1.13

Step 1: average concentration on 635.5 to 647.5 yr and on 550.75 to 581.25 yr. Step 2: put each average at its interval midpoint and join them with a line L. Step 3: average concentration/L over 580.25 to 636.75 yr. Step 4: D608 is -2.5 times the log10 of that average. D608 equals 0.20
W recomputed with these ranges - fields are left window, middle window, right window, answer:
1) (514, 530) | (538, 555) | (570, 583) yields 3.40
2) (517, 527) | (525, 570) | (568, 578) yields 6.09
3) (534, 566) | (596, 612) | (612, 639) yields -0.26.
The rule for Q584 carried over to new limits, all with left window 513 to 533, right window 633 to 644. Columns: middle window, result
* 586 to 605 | 0.23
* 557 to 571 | 0.27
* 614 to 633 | 0.44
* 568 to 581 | 0.18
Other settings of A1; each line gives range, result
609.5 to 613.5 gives 132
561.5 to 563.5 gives 184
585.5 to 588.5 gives 197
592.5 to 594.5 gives 197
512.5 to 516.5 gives 245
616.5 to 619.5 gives 126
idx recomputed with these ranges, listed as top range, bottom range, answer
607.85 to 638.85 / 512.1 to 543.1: 0.75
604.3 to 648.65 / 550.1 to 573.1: 1.09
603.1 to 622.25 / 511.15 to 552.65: 0.66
